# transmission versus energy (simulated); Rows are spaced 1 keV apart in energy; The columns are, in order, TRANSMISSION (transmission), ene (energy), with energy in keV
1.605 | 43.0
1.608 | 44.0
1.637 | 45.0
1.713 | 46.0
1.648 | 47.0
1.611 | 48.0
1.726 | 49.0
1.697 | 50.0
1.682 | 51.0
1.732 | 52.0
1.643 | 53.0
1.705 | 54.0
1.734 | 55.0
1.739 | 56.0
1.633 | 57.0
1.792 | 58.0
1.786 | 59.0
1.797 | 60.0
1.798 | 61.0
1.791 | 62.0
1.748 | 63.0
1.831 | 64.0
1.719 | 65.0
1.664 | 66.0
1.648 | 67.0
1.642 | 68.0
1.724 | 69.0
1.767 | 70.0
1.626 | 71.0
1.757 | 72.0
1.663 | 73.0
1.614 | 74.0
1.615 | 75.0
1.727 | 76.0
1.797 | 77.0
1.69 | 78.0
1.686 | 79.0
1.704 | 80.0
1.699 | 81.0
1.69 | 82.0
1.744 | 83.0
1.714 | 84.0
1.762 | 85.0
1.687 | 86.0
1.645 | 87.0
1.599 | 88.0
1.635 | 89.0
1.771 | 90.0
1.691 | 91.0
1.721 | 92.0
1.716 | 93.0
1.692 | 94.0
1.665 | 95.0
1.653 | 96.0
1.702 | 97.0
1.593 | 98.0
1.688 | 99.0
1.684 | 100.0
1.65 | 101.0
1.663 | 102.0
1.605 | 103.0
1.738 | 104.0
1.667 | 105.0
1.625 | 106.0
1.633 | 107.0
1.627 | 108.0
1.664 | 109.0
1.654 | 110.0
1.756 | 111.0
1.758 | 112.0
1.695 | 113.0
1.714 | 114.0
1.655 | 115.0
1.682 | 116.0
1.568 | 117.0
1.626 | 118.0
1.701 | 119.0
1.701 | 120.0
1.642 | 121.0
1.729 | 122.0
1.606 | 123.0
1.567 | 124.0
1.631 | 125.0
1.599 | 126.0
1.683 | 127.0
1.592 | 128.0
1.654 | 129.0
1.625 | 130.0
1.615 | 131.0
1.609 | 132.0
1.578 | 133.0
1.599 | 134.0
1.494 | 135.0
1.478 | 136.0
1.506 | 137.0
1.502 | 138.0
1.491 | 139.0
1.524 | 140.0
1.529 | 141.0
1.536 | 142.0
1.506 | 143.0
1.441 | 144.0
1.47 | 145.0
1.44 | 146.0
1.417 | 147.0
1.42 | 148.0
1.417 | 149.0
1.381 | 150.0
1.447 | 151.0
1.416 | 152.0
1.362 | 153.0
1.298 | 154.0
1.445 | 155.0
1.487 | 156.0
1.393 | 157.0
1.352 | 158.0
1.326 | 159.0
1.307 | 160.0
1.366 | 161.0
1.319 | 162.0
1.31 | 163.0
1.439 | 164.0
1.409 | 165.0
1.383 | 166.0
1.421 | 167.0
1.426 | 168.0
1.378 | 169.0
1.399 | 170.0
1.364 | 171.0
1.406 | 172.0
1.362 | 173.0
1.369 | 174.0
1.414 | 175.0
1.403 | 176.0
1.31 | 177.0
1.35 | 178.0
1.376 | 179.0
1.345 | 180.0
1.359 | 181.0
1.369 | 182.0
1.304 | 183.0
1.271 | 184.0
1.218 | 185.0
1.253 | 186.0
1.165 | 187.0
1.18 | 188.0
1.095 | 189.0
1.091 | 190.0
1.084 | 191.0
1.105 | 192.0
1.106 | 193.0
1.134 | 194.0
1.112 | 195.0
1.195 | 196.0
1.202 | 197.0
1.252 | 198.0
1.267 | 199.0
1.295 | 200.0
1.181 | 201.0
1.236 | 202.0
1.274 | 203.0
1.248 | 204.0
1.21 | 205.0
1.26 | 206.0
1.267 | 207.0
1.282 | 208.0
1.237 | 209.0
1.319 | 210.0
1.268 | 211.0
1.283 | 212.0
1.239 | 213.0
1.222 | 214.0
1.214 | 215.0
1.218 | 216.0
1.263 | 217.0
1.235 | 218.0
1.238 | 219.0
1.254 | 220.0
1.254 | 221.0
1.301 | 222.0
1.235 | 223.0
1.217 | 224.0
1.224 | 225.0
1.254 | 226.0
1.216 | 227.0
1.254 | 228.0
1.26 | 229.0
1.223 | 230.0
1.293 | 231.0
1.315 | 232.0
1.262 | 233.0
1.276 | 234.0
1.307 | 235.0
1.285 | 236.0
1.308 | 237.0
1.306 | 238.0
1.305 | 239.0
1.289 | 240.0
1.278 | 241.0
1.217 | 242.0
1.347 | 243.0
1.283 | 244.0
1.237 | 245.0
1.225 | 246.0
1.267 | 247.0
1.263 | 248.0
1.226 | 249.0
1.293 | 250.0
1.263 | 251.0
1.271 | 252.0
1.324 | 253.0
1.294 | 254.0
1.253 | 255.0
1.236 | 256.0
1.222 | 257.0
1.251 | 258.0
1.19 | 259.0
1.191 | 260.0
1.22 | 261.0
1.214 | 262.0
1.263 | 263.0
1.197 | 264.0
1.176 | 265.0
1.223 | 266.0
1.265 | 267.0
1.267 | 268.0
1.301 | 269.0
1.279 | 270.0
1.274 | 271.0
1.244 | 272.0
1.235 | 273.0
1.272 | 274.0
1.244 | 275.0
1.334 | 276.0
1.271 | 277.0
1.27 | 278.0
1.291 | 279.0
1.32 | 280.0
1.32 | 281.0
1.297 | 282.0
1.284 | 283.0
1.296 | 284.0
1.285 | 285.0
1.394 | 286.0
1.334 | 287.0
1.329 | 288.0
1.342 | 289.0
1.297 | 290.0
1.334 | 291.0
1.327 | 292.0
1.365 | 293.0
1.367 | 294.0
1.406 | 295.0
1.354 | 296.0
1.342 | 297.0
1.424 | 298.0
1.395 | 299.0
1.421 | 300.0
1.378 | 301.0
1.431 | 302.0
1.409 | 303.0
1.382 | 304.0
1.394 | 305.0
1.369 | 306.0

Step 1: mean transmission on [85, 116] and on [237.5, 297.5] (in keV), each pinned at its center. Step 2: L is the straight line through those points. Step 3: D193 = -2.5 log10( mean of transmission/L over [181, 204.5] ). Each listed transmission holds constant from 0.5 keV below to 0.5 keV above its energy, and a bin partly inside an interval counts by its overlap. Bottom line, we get 0.21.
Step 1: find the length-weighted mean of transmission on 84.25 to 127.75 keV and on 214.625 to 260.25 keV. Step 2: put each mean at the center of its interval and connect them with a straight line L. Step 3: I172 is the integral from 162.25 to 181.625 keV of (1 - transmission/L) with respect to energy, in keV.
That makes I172 1.1 keV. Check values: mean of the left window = 1.67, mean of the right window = 1.26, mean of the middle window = 1.38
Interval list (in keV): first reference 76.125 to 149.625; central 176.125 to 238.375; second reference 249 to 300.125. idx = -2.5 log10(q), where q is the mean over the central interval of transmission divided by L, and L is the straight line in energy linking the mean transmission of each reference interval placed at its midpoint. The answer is 0.15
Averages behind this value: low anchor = 1.63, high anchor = 1.29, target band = 1.25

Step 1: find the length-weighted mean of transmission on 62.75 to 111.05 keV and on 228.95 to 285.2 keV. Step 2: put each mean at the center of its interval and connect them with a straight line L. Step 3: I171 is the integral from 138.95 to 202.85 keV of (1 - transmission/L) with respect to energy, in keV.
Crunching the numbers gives 6.4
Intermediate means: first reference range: 1.69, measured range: 1.33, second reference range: 1.27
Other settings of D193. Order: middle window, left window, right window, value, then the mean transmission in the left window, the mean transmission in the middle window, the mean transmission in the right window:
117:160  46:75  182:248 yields -0.03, 1.71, 1.52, 1.24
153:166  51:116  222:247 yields 0.08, 1.7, 1.37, 1.27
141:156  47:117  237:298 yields 0.08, 1.69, 1.43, 1.28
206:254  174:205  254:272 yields -0.02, 1.24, 1.26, 1.24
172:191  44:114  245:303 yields 0.15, 1.69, 1.29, 1.29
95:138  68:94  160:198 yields -0.06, 1.7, 1.64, 1.29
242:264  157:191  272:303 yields 0.07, 1.33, 1.25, 1.33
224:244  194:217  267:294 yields -0.01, 1.24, 1.27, 1.3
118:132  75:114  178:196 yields -0.08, 1.69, 1.64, 1.21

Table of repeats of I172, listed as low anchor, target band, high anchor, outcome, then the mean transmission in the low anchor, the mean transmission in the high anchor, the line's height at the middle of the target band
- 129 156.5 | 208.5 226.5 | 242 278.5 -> 1.2 keV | 1.49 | 1.25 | 1.34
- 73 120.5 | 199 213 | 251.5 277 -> 1.4 keV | 1.68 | 1.25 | 1.4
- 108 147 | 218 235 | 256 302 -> 1.8 keV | 1.6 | 1.3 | 1.4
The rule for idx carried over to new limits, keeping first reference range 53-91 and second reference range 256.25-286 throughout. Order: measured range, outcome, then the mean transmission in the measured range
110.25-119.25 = -0.05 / 1.68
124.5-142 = 0.00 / 1.57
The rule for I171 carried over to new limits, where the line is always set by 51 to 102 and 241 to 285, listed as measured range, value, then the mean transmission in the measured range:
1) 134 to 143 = 0.25 keV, 1.51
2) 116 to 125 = -0.26 keV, 1.64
